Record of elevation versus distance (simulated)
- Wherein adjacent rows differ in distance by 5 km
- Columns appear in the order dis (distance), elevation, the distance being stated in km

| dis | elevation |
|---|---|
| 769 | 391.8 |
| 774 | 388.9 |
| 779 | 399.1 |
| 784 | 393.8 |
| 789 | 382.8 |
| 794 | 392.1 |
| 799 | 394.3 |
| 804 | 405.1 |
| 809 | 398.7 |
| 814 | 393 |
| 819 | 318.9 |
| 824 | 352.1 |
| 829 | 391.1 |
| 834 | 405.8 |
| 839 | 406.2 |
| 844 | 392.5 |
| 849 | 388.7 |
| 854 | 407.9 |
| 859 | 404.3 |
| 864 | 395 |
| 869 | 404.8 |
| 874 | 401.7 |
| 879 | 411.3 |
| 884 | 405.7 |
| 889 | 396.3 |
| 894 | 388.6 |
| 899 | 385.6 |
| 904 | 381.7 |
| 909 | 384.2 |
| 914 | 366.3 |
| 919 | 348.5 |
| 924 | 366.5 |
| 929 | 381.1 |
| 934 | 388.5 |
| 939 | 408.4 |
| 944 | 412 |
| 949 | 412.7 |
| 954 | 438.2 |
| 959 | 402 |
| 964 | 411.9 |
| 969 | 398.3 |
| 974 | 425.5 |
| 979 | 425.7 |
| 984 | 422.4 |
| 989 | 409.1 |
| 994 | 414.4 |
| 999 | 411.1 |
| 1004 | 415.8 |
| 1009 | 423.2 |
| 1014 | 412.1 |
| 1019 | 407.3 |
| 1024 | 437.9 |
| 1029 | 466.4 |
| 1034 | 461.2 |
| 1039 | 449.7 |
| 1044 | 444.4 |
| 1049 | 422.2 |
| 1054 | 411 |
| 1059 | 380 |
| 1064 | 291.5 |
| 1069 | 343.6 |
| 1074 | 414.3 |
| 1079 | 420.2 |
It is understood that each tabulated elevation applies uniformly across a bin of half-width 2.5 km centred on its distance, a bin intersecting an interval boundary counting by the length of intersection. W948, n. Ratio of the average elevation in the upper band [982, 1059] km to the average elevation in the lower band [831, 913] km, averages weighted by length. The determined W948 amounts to 1.1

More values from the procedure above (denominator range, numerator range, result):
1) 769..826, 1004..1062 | 1.11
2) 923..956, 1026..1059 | 1.09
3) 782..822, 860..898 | 1.04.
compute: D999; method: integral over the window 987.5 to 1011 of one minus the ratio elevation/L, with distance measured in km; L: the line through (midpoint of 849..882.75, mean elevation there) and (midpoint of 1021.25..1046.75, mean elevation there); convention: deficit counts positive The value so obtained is 1.4 km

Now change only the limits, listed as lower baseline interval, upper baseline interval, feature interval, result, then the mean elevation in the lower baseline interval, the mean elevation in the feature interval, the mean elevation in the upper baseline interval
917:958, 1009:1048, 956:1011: 0.30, 395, 415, 438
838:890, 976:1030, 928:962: 0.46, 401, 407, 421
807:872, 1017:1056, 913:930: 1.89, 389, 364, 438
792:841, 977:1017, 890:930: 2.55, 385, 376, 416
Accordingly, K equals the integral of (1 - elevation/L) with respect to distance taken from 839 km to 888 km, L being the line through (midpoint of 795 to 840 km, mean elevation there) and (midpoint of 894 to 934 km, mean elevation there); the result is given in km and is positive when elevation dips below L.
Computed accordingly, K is -2.7 km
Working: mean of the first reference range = 385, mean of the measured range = 401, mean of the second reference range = 375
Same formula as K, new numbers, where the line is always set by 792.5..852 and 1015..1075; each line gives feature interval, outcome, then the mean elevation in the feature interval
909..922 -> 1.11 km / 363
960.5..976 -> -0.32 km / 411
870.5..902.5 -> -0.35 km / 398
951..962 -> -0.50 km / 419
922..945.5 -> 0.46 km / 391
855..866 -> -0.29 km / 401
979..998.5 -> -0.56 km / 416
